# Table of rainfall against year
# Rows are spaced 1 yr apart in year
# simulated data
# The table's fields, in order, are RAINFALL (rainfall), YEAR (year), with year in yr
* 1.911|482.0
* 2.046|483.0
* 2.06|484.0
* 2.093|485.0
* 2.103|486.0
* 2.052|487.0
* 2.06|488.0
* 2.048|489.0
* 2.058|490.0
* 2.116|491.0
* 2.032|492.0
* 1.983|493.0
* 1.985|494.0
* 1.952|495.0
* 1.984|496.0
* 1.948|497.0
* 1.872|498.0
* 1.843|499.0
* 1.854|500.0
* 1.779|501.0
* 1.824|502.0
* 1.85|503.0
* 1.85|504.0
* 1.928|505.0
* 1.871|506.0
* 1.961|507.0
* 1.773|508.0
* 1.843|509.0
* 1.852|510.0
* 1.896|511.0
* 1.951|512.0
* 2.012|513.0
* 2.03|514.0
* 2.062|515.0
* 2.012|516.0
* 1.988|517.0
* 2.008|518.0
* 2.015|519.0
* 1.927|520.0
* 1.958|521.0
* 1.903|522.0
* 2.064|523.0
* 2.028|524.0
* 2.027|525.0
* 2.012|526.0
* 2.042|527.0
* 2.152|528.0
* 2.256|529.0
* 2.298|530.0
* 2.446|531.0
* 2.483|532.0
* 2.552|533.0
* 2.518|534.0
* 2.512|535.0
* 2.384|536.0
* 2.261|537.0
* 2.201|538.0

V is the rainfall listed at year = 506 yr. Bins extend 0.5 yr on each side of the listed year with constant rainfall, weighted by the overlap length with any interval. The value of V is 1.871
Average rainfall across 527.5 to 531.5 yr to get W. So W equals 2.29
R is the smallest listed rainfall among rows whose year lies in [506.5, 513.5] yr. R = 1.773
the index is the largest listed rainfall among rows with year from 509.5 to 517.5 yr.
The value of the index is 2.062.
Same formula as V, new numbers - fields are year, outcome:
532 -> 2.483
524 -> 2.028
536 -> 2.384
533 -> 2.552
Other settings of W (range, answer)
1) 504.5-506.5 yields 1.9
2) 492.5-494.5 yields 1.98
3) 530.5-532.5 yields 2.46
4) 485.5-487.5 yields 2.08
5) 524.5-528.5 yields 2.06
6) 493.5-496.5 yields 1.97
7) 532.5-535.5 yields 2.53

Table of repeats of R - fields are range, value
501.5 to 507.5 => 1.824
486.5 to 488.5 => 2.052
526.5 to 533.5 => 2.042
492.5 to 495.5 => 1.952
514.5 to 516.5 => 2.012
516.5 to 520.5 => 1.927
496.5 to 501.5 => 1.779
